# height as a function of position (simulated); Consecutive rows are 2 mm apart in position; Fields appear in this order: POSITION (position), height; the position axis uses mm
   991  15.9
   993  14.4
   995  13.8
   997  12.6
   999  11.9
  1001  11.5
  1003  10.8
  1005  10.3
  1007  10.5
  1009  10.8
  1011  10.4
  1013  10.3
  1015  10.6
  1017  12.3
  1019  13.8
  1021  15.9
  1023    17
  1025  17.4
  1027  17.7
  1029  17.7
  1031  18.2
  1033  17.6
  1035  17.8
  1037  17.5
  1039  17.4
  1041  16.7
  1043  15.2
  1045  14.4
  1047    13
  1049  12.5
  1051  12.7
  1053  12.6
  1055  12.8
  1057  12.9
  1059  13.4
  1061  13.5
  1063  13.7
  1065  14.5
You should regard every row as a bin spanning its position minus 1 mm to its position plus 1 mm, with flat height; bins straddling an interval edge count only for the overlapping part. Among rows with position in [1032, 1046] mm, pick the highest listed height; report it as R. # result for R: 17.8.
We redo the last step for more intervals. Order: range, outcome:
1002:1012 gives 10.8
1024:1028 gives 17.7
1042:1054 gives 15.2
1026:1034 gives 18.2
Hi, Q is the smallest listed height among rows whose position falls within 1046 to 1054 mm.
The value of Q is 12.5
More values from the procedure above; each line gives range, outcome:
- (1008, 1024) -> 10.3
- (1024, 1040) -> 17.4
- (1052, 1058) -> 12.6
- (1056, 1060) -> 12.9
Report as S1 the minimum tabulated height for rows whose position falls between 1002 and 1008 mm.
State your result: 10.3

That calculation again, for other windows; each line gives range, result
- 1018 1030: 13.8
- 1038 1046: 14.4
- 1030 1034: 17.6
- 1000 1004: 10.8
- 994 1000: 11.9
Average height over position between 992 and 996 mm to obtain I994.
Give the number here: 14.1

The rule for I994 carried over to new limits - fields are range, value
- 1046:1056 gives 12.7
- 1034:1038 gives 17.6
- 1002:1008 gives 10.5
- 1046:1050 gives 12.8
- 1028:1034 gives 17.8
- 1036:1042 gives 17.2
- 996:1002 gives 12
